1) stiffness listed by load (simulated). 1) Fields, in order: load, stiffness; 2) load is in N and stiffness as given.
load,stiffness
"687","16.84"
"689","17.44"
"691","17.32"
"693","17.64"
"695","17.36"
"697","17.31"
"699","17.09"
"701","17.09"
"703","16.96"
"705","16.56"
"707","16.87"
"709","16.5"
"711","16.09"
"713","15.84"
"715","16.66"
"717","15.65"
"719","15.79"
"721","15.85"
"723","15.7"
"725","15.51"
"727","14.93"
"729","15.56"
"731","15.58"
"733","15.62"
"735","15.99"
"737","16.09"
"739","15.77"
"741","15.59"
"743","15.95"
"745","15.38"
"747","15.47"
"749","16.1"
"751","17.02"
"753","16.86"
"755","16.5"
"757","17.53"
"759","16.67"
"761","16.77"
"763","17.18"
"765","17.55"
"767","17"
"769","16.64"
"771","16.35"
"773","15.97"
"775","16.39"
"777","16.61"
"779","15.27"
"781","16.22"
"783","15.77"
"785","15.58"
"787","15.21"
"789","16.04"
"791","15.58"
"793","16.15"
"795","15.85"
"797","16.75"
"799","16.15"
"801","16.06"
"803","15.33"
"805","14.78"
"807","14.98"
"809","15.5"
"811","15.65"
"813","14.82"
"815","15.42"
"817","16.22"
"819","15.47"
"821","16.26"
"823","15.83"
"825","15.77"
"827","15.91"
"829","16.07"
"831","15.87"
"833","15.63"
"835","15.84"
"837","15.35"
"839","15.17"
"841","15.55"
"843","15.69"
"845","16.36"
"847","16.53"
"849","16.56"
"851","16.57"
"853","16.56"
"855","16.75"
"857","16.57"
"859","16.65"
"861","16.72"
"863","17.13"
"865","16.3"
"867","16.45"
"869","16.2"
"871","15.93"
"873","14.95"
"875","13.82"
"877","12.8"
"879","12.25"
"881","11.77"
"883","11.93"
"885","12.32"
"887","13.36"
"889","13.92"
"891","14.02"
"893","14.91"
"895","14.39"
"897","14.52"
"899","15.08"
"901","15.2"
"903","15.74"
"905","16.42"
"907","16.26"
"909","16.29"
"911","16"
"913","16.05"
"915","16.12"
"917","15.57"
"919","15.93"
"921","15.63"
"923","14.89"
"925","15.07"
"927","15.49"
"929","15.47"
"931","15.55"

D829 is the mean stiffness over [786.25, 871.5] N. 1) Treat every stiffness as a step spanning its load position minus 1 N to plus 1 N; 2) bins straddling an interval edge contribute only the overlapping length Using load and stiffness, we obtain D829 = 16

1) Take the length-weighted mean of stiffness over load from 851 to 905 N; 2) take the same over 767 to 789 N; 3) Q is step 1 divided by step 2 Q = 0.93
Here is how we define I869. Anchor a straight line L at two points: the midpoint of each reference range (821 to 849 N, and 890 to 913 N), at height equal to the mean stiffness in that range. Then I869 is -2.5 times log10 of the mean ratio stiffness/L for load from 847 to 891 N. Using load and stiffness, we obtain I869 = 0.04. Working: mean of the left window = 15.9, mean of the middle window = 15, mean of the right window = 15.4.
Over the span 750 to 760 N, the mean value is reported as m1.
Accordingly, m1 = 16.9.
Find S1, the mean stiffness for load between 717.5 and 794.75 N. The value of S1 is 16.1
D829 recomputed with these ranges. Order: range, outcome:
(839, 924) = 15.3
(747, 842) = 16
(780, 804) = 15.9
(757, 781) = 16.6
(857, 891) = 14.6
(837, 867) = 16.3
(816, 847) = 15.8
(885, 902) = 14.3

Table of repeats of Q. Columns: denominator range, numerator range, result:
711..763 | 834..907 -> 0.95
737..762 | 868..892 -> 0.84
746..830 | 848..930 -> 0.95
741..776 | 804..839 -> 0.94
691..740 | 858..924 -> 0.92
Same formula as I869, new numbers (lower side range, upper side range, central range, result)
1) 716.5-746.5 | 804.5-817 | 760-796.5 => -0.05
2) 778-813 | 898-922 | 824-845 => 0.00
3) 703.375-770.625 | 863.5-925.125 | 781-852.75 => -0.02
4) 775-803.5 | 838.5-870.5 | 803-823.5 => 0.04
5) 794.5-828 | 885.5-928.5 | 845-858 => -0.07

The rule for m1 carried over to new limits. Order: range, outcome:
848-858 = 16.6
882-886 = 12.1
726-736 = 15.5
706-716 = 16.4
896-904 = 15.1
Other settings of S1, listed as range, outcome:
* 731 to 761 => 16.2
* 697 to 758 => 16.2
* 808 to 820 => 15.5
